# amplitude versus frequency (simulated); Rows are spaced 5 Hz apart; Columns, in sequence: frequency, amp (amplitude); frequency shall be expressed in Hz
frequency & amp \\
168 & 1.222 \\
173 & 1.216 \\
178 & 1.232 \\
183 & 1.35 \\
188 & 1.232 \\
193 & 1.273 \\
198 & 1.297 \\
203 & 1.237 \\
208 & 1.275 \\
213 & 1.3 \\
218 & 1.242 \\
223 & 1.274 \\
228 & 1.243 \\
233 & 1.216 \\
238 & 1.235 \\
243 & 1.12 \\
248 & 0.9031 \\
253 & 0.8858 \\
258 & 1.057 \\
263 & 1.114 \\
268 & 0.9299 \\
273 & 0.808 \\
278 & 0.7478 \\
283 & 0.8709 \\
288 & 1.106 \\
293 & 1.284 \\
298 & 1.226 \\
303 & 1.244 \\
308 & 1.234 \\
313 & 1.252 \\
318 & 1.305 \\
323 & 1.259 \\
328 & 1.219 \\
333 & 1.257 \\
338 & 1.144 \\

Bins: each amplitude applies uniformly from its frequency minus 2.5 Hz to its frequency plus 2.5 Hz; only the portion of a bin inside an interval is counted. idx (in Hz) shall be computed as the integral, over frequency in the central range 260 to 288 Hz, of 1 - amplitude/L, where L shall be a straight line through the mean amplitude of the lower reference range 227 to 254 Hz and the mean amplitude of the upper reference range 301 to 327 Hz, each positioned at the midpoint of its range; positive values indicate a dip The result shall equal 6.1 Hz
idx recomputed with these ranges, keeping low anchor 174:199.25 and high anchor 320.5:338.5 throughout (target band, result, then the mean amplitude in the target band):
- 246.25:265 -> 3.91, 0.99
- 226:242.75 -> 0.55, 1.22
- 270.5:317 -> 5.47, 1.09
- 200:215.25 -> -0.06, 1.27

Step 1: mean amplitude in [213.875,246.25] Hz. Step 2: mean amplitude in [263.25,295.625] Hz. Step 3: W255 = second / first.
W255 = 0.8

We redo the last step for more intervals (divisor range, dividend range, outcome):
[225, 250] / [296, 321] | 1.09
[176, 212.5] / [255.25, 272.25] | 0.79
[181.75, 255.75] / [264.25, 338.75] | 0.94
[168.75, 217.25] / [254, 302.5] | 0.81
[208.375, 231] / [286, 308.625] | 0.96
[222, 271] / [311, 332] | 1.16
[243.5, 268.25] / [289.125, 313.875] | 1.25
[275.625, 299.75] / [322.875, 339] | 1.17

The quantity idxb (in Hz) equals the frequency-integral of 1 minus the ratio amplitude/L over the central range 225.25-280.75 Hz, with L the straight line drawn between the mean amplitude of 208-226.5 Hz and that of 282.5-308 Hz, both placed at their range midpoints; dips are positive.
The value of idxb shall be 9.3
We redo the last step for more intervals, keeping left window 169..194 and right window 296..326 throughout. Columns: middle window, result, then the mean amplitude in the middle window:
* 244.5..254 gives 2.54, 0.92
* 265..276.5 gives 3.53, 0.869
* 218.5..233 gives 0.08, 1.25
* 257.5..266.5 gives 1.29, 1.07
